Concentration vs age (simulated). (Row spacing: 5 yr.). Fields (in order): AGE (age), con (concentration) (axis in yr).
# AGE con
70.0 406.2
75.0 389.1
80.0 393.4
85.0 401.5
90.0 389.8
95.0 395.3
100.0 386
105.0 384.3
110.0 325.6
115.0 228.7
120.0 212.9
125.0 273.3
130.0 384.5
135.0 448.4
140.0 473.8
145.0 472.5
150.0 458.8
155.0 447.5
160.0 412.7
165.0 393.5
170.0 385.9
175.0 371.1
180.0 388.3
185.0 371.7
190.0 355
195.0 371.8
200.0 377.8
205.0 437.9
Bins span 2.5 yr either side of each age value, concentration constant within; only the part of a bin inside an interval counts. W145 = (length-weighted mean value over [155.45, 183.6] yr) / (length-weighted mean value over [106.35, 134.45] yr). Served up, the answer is 1.31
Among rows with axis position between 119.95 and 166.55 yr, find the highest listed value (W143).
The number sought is 473.8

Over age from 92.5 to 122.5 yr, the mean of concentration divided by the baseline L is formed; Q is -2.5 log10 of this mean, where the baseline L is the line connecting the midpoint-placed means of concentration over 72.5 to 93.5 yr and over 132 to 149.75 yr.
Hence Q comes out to 0.29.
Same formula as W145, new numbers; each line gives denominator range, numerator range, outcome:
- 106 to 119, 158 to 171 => 1.41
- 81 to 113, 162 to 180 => 1.02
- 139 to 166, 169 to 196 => 0.84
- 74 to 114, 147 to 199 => 1.05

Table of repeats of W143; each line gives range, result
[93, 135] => 448.4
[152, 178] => 447.5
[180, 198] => 388.3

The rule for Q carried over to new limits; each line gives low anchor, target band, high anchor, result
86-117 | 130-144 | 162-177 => -0.21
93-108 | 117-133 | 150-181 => 0.32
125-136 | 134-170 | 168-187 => -0.16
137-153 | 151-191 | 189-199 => 0.05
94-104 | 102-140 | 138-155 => 0.26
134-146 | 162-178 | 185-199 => 0.07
